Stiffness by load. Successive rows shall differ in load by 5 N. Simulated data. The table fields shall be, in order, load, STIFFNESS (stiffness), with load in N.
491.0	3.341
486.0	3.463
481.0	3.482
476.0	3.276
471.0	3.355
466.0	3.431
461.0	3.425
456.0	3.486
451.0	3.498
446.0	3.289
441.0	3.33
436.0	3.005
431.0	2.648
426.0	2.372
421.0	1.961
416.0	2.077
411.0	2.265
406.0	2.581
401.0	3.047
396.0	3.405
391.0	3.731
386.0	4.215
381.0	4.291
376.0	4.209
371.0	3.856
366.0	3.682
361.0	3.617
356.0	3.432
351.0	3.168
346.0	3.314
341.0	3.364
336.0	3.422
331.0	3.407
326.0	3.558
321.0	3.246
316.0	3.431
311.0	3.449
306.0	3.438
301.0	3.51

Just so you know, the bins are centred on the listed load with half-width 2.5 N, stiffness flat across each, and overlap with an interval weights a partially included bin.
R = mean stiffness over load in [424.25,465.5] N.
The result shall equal 3.16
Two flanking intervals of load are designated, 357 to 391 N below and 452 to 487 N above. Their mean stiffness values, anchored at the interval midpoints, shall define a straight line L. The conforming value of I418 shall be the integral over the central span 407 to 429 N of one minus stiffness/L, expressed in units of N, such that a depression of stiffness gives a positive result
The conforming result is 8.9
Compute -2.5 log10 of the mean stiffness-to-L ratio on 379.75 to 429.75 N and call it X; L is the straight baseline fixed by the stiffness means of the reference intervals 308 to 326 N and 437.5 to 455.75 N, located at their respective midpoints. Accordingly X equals 0.146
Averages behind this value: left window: 3.4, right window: 3.37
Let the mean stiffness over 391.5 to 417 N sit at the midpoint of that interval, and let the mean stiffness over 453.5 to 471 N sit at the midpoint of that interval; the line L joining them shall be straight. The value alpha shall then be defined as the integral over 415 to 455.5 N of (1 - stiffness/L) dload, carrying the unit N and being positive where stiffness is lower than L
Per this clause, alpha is 4.1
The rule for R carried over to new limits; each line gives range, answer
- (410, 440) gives 2.44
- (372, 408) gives 3.66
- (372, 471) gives 3.19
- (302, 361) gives 3.4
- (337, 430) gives 3.25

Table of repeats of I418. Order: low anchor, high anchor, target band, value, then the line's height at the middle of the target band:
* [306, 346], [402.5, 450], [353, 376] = -4.3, 3.12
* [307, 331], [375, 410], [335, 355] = 0.9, 3.47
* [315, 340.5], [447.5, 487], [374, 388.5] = -3.5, 3.41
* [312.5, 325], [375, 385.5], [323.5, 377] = 4.1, 3.82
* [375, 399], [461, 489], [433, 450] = 1.8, 3.61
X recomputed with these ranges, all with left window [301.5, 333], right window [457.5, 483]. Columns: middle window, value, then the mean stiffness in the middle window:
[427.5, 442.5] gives 0.16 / 2.93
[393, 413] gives 0.19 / 2.86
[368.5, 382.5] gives -0.20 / 4.11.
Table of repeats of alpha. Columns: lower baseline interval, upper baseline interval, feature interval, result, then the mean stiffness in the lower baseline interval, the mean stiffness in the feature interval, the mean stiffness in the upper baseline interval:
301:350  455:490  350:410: -3.09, 3.4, 3.58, 3.41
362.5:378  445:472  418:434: 5.57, 3.89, 2.34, 3.42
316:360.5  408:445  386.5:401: -3.56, 3.38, 3.57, 2.55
